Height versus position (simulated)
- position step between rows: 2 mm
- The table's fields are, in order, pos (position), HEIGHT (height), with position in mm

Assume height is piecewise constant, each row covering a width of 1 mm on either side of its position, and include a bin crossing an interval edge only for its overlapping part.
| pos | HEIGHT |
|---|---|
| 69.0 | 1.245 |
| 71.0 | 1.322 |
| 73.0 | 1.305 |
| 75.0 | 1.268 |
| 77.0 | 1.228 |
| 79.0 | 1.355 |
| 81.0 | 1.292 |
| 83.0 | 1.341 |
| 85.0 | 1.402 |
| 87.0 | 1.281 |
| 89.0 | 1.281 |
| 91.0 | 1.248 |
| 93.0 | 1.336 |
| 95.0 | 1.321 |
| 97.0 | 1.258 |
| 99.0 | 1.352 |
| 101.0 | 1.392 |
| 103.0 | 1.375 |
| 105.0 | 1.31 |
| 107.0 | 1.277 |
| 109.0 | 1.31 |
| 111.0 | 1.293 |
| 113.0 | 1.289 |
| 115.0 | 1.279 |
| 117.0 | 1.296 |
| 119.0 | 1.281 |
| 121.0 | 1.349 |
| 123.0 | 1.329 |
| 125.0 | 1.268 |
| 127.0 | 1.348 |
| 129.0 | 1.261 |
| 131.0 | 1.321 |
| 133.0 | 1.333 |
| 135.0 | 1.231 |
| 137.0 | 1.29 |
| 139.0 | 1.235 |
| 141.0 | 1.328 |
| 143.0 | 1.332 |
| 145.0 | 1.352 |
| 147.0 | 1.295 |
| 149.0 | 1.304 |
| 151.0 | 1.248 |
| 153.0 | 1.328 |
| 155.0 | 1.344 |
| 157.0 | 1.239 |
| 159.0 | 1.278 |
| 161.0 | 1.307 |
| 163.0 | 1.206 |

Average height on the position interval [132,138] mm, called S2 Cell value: 1.28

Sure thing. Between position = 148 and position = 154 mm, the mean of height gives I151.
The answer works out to 1.29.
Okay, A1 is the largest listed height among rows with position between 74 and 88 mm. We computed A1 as 1.402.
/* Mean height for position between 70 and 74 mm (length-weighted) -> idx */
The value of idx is 1.31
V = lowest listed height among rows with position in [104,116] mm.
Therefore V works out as 1.277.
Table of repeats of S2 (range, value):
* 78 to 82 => 1.32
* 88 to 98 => 1.29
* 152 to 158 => 1.3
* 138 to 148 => 1.31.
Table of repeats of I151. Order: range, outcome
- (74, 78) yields 1.25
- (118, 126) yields 1.31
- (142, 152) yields 1.31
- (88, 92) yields 1.26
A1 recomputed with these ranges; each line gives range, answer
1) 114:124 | 1.349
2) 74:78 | 1.268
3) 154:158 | 1.344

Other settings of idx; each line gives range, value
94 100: 1.31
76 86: 1.32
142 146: 1.34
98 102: 1.37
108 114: 1.3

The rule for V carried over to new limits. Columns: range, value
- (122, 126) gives 1.268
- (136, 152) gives 1.235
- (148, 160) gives 1.239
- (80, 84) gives 1.292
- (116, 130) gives 1.261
